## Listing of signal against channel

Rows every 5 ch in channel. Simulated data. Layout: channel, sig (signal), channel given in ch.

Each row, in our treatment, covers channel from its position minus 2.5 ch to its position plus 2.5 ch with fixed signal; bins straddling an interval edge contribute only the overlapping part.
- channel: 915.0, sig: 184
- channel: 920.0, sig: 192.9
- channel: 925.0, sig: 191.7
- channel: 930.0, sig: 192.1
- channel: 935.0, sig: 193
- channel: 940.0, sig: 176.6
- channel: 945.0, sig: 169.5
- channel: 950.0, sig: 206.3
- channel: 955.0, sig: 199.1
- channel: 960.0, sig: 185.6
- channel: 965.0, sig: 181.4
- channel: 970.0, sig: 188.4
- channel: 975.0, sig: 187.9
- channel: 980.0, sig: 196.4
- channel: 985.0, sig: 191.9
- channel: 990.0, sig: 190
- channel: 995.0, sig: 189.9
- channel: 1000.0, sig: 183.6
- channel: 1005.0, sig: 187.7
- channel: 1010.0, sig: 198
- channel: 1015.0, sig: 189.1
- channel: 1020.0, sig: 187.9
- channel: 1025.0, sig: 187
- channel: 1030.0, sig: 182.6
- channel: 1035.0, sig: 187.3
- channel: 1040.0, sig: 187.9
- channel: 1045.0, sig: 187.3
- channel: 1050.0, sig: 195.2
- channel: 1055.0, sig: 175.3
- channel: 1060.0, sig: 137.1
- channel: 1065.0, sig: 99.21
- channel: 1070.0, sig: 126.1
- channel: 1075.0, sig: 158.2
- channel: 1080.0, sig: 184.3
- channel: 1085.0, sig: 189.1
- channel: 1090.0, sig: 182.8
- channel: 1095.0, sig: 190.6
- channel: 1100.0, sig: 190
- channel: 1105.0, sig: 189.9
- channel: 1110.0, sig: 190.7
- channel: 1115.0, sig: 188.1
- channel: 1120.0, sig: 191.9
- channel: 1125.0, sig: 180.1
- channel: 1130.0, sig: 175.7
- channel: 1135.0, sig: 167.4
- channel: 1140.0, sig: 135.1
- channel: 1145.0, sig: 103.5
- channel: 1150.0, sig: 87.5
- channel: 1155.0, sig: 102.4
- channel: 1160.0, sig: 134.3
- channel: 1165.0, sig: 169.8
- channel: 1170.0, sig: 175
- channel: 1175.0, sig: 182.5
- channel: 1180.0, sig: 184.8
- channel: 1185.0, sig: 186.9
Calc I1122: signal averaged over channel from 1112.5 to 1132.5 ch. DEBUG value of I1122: 184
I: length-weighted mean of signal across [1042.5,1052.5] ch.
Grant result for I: 191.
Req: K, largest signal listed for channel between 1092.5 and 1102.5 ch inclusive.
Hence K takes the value 190.6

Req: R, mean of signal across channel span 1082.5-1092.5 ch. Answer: 186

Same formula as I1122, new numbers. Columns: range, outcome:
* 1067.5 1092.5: 168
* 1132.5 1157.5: 119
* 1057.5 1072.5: 121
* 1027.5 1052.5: 188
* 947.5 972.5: 192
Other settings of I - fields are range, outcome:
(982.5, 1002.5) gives 189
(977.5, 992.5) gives 193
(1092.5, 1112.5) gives 190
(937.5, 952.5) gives 184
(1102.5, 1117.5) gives 190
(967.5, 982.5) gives 191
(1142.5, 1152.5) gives 95.5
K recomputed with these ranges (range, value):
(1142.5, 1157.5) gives 103.5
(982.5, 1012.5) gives 198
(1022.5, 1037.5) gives 187.3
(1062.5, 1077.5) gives 158.2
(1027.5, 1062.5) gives 195.2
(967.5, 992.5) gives 196.4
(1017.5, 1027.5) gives 187.9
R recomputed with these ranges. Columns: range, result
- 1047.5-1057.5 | 185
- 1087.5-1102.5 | 188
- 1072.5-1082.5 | 171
